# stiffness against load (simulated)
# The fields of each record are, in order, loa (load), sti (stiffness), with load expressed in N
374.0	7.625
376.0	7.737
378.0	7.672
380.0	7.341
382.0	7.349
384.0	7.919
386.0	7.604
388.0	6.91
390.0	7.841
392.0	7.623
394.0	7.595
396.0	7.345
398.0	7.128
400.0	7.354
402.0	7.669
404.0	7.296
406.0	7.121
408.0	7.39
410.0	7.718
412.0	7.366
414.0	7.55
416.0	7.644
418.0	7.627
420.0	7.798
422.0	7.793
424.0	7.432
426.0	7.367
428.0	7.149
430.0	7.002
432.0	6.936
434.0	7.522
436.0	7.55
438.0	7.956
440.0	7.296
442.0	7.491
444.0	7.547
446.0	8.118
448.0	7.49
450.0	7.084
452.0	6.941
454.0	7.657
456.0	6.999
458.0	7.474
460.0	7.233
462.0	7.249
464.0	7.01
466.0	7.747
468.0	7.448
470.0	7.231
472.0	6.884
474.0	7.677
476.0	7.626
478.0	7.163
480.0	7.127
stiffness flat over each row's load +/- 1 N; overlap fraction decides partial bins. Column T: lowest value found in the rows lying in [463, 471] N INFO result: 7.01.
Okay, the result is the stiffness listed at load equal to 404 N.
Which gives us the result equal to 7.296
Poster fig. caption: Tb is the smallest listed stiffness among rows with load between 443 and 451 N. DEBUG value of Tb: 7.084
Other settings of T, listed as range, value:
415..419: 7.627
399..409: 7.121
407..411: 7.39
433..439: 7.522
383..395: 6.91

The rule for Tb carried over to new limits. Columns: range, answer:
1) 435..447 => 7.296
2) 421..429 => 7.149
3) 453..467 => 6.999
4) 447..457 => 6.941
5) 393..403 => 7.128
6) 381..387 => 7.349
